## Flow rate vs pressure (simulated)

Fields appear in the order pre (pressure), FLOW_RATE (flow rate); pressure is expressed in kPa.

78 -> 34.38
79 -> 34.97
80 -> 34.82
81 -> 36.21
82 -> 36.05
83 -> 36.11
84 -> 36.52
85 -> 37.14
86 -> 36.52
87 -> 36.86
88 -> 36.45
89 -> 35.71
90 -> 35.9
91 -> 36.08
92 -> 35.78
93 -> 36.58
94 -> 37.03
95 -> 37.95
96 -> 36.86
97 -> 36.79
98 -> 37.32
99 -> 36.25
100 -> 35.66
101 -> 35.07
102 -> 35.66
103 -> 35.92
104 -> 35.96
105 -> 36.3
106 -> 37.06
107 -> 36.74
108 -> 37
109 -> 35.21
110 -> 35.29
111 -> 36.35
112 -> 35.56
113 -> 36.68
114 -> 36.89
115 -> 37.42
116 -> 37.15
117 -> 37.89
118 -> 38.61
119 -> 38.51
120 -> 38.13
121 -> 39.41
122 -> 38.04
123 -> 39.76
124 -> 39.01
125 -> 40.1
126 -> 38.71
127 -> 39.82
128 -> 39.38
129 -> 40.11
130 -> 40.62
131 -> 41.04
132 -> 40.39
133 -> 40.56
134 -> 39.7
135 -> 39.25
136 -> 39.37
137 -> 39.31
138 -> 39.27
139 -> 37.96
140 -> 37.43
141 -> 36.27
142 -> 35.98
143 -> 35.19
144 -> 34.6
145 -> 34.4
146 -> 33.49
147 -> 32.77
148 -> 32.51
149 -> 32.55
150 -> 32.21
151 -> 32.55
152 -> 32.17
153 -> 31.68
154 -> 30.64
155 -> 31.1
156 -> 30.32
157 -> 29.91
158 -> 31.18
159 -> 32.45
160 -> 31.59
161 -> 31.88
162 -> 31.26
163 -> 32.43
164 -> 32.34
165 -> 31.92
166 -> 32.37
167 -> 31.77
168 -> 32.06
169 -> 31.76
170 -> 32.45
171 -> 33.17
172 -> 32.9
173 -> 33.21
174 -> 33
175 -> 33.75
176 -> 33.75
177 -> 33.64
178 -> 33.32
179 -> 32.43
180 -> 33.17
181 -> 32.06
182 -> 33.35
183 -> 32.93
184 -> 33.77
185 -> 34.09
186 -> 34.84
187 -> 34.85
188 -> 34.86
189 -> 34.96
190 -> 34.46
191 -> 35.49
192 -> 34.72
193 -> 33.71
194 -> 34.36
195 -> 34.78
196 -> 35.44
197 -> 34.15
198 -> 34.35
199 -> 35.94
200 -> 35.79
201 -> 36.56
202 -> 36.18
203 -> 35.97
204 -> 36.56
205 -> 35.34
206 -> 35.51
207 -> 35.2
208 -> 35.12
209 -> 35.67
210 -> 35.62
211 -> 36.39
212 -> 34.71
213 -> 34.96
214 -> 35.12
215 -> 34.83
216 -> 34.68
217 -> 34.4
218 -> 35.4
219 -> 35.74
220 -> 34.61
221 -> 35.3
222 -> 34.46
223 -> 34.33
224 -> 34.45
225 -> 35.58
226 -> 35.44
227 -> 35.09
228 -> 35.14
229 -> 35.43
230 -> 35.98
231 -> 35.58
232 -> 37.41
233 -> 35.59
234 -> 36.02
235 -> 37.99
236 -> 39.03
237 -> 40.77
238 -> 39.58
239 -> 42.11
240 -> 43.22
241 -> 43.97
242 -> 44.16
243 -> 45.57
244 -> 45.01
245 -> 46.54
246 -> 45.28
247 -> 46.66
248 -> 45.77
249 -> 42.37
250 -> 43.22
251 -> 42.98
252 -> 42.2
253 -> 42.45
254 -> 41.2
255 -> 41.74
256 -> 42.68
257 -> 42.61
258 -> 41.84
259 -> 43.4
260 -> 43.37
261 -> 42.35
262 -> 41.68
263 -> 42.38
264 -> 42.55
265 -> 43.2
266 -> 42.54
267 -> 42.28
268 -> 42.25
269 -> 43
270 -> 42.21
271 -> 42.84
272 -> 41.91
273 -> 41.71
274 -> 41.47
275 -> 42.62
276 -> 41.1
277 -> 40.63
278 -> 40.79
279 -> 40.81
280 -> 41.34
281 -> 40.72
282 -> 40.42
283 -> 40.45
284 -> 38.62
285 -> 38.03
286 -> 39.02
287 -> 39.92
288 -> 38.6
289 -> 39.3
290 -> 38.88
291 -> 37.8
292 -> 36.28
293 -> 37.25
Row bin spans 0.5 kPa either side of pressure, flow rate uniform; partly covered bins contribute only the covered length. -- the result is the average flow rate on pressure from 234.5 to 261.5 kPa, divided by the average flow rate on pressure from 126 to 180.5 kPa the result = 1.24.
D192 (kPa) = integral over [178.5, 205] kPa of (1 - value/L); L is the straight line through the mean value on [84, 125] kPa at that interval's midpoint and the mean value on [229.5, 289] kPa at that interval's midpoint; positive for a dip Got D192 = 3.28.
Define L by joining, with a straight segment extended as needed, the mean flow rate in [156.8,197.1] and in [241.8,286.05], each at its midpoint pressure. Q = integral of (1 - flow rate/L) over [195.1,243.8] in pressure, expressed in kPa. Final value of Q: 1.4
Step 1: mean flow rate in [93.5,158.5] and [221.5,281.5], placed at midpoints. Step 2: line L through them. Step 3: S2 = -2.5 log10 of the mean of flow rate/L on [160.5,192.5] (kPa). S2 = 0.15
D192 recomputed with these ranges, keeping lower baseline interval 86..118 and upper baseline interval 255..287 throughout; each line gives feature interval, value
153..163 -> 1.8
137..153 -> 1.3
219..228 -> 1.2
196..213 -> 1.7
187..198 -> 1.3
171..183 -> 1.7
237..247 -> -0.8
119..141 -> -1.2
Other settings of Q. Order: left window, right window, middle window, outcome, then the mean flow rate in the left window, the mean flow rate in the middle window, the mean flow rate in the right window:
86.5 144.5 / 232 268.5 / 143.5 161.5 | 3.1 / 37.5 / 32.1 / 42.3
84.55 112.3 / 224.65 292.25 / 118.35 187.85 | 5.4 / 36.3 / 34.9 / 40.9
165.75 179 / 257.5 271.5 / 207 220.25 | 0.7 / 32.9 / 35.2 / 42.6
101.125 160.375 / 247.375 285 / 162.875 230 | 8.1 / 36.3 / 34.4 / 42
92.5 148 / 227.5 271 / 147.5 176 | 4.9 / 37.4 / 32.1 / 41.7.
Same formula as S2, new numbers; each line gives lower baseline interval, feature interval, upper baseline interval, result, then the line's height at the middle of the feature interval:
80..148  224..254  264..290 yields -0.01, 40.1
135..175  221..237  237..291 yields 0.10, 39.3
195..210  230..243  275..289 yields -0.06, 37.5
